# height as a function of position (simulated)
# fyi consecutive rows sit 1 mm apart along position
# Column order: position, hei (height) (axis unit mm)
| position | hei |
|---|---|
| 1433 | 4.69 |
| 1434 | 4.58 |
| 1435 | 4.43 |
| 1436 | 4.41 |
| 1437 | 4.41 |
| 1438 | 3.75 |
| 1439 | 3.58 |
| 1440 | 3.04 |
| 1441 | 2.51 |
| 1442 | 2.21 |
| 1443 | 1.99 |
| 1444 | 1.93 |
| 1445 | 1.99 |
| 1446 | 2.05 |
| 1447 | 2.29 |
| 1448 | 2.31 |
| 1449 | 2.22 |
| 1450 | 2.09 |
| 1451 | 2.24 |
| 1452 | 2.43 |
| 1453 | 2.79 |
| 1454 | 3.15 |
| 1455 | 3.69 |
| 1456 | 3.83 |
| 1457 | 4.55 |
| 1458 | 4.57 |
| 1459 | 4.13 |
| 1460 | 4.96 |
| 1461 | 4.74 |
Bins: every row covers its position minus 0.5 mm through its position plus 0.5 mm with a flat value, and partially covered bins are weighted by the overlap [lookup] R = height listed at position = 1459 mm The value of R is 4.13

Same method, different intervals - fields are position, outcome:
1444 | 1.93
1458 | 4.57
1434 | 4.58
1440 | 3.04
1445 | 1.99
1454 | 3.15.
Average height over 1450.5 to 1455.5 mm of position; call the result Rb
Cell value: 2.86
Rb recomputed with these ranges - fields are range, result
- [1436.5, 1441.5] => 3.46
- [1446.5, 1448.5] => 2.3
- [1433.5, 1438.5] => 4.32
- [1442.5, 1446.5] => 1.99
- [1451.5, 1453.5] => 2.61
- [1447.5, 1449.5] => 2.27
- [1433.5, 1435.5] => 4.5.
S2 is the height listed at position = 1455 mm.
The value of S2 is 3.69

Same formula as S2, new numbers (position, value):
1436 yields 4.41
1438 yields 3.75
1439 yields 3.58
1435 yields 4.43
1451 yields 2.24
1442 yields 2.21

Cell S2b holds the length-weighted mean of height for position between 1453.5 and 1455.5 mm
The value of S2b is 3.42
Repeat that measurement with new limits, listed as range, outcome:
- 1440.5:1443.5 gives 2.24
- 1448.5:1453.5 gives 2.35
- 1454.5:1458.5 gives 4.16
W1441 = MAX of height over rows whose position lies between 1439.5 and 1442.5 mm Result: 3.04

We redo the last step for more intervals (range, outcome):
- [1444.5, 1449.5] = 2.31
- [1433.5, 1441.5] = 4.58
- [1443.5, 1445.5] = 1.99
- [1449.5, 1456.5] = 3.83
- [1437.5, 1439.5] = 3.75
